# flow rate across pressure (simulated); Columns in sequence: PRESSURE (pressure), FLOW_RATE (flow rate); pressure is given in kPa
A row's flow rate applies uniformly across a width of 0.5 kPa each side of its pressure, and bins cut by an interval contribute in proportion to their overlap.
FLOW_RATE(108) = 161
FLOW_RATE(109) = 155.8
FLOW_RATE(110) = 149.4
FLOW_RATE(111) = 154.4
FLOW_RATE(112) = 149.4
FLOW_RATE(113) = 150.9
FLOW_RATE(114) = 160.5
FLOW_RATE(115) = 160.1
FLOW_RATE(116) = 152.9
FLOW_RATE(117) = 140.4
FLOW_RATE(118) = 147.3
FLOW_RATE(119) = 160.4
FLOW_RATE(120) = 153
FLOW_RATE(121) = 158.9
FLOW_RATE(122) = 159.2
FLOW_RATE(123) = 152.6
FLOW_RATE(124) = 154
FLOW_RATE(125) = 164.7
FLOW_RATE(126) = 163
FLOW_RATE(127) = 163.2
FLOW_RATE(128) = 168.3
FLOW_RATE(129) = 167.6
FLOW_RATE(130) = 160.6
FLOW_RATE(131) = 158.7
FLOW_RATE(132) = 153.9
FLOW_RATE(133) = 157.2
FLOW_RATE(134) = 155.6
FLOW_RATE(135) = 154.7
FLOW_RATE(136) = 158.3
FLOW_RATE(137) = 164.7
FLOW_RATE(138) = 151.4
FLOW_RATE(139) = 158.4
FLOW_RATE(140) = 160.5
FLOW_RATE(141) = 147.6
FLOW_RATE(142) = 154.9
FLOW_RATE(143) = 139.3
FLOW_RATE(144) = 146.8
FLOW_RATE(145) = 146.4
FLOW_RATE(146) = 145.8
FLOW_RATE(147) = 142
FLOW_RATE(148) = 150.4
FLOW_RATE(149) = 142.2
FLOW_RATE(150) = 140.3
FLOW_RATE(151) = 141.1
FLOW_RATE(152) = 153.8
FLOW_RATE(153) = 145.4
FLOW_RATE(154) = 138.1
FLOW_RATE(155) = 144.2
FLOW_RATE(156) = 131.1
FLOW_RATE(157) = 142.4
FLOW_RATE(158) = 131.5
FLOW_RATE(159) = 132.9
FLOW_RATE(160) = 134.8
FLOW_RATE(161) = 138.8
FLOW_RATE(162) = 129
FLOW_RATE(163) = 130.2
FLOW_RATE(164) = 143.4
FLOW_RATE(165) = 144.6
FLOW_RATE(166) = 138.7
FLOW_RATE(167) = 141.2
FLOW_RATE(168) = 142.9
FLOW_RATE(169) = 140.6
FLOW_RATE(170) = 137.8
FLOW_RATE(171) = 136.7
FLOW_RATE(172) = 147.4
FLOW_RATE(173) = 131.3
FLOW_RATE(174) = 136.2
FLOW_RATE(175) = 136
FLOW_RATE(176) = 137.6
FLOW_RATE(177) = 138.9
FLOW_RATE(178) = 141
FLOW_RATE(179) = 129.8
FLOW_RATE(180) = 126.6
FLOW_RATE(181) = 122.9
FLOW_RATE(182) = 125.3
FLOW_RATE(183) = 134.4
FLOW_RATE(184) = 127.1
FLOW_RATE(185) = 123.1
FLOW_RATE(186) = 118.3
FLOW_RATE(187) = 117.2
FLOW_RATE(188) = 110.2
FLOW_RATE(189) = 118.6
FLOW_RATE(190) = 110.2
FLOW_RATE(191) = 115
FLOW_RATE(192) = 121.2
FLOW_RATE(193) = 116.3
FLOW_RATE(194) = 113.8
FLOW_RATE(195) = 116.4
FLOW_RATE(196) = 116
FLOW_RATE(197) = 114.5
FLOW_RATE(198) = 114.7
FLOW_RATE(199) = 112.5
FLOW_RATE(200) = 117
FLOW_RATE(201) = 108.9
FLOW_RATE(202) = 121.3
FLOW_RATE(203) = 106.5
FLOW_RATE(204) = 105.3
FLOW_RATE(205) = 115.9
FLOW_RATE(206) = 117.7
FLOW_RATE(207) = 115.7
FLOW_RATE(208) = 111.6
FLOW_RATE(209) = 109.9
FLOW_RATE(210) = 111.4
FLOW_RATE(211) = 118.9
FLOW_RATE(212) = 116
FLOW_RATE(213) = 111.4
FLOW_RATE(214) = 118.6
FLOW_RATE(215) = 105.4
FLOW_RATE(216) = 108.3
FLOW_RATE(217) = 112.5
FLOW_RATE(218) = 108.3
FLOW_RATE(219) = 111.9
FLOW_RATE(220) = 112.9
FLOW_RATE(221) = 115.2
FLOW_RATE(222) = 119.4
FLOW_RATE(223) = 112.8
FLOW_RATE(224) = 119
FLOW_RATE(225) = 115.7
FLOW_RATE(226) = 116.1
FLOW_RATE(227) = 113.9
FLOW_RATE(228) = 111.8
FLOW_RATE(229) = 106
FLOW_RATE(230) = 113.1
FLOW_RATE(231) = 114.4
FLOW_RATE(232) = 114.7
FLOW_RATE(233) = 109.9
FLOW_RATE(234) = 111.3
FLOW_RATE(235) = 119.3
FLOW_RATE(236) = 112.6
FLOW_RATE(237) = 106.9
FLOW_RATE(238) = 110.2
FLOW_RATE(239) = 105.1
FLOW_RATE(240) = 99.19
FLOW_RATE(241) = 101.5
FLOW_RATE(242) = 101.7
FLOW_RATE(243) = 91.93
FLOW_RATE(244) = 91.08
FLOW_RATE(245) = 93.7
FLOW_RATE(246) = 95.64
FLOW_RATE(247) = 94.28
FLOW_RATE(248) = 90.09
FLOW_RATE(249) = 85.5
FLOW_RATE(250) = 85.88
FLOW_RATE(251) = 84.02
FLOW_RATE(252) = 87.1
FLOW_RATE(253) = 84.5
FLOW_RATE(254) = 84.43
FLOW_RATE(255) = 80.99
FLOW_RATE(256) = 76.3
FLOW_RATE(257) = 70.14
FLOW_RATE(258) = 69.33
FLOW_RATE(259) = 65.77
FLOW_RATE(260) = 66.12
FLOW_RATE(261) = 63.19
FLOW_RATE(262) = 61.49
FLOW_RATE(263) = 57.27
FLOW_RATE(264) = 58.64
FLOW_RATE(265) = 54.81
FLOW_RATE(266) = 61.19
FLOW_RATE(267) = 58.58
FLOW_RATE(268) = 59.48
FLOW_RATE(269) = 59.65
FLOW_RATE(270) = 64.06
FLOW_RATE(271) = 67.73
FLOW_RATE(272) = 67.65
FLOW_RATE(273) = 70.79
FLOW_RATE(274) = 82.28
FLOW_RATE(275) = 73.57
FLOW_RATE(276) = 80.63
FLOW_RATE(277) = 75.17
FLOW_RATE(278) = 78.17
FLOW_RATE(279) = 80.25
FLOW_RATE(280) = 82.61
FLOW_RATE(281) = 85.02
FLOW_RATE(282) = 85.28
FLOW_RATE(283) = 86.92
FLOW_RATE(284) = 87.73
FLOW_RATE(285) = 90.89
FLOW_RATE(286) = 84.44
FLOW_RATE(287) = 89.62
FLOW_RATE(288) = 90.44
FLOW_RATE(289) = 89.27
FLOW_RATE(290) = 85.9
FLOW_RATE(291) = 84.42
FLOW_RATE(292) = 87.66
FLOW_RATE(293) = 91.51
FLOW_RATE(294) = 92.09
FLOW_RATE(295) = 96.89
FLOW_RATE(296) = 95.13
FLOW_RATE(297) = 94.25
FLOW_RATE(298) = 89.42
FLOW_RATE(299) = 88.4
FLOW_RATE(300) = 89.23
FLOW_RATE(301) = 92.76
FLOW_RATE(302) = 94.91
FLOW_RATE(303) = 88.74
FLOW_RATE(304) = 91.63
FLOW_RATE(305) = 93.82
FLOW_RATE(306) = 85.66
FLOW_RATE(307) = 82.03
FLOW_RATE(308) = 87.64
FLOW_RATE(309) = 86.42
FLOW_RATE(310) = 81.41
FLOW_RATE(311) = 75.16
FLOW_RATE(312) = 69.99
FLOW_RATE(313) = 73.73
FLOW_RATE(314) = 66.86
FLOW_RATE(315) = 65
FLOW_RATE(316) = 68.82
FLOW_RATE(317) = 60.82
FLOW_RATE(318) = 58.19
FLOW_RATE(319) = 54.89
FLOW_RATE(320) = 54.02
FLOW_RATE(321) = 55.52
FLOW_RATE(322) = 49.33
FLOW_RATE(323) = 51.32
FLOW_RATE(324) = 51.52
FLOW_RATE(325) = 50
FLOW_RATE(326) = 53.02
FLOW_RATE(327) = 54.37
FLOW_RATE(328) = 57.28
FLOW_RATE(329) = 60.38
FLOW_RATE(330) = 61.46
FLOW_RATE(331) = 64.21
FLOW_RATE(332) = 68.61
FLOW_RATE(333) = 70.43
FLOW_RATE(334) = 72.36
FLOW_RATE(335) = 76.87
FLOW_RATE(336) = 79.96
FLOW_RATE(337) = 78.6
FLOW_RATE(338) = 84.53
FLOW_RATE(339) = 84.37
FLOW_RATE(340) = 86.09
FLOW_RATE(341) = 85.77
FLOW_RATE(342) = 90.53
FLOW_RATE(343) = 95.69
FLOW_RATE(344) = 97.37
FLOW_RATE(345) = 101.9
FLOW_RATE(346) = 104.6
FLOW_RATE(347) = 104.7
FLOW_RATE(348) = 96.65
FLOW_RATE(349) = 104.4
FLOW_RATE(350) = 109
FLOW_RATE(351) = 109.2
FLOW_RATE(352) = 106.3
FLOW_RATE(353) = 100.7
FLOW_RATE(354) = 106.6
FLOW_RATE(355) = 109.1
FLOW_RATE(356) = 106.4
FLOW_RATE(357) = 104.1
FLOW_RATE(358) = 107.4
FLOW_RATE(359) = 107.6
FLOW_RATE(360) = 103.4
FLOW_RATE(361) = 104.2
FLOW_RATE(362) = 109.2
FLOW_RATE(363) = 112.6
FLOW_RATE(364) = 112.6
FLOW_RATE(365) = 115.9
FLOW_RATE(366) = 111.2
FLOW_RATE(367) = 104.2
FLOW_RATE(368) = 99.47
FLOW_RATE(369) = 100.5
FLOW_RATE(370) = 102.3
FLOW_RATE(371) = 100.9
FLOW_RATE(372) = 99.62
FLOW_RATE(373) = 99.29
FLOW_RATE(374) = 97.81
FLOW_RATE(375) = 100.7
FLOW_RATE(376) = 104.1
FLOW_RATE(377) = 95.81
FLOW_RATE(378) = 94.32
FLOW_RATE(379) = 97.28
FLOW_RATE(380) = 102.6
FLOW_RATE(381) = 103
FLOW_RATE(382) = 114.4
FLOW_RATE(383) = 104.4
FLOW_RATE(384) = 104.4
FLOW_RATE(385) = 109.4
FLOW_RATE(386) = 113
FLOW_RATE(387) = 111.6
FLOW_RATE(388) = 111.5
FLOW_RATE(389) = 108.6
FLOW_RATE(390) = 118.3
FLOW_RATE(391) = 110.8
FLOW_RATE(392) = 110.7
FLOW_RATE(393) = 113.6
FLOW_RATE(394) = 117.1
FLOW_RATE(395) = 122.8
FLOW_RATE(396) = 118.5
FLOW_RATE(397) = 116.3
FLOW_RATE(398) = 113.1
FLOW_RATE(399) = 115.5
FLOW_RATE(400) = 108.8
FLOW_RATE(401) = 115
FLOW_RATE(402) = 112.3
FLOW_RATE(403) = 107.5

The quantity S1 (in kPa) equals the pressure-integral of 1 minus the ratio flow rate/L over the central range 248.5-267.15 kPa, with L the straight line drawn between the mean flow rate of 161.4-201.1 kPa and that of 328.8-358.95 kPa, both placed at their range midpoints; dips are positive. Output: 6.58 kPa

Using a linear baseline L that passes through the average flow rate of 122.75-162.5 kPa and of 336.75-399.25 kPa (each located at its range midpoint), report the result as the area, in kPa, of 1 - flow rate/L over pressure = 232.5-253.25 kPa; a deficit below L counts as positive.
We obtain 5.02 kPa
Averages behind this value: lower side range 150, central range 98.3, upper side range 105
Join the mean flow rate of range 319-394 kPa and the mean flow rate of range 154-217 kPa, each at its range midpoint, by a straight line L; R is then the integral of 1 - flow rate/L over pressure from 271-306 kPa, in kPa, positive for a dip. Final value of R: 6.5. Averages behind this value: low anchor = 125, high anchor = 93.3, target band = 86.1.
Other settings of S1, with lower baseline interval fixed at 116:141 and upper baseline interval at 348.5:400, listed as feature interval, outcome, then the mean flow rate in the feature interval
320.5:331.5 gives 5.8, 55.3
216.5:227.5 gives 1.9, 114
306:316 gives 3.6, 76.5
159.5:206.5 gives 6.6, 126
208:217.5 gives 1.9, 112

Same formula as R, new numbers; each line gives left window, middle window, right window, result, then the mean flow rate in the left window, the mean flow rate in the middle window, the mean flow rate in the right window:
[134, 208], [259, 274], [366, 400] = 7.21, 133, 63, 107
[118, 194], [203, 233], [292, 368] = 2.14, 142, 113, 85.5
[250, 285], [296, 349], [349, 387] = 7.82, 73.1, 77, 105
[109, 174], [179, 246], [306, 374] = 6.88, 149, 113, 85.4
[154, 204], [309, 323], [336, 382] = 5.61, 128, 64.5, 101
